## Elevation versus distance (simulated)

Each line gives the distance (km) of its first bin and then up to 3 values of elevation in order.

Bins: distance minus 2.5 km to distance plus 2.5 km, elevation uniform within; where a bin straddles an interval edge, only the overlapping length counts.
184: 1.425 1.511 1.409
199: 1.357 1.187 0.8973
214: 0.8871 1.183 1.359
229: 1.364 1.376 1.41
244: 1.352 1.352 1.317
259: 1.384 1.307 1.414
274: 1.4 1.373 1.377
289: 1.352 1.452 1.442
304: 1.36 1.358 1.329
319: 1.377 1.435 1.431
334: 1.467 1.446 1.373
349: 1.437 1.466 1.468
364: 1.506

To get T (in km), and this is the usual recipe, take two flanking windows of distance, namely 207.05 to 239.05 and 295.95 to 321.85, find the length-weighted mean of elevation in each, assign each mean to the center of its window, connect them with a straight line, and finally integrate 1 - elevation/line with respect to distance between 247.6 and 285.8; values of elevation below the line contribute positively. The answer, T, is -2.2 km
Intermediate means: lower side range 1.2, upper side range 1.38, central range 1.37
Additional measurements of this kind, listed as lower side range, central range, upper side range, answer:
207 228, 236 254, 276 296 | -2.1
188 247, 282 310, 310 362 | -0.4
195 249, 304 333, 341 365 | 0.1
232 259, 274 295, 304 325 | -0.3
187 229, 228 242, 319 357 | -1.2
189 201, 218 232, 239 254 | 0.6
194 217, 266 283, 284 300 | -0.5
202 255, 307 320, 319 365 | 0.4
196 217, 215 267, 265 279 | -3.4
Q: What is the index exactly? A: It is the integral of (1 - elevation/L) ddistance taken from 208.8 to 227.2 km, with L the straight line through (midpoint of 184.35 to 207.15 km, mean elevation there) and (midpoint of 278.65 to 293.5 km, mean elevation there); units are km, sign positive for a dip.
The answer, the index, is 3.3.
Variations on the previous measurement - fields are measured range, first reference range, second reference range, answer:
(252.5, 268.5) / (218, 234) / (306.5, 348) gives 0.1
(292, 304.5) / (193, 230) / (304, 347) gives -0.7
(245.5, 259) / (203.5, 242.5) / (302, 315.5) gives -0.9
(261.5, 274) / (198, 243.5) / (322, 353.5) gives -0.6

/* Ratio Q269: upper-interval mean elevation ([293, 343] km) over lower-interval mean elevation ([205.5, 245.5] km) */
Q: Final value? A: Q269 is 1.1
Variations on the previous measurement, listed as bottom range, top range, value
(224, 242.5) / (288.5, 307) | 1.02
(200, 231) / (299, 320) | 1.18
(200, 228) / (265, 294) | 1.23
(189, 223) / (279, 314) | 1.16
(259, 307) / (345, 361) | 1.05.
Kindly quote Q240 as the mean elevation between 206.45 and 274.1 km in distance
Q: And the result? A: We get 1.28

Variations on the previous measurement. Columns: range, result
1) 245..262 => 1.35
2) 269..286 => 1.39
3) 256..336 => 1.39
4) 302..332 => 1.38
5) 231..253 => 1.37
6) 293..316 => 1.39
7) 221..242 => 1.37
